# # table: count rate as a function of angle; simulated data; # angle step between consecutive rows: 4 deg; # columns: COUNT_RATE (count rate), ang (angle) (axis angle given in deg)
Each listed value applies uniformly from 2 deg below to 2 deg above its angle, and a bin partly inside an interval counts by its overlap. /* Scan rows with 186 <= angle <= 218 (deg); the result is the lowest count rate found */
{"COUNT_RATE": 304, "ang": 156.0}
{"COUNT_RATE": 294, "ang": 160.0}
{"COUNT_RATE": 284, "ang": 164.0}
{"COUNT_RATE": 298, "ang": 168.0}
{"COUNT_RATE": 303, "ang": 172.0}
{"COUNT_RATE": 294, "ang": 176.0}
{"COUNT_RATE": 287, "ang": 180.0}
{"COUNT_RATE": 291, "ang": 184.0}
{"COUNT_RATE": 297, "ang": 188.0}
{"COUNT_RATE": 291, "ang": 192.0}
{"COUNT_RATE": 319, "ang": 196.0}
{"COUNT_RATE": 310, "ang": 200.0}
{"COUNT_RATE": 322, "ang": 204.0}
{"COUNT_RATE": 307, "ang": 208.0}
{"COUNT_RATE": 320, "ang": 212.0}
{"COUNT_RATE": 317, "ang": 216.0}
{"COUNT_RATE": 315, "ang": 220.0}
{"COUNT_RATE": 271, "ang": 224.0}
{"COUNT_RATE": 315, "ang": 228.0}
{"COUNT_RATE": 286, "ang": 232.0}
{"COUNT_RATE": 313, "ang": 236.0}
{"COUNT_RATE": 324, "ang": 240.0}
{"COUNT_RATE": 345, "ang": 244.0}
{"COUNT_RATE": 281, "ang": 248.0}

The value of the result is 291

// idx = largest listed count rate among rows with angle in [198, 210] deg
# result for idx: 322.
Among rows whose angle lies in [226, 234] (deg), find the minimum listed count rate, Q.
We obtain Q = 286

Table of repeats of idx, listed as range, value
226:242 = 324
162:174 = 303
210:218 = 320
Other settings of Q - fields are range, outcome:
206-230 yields 271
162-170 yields 284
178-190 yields 287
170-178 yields 294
